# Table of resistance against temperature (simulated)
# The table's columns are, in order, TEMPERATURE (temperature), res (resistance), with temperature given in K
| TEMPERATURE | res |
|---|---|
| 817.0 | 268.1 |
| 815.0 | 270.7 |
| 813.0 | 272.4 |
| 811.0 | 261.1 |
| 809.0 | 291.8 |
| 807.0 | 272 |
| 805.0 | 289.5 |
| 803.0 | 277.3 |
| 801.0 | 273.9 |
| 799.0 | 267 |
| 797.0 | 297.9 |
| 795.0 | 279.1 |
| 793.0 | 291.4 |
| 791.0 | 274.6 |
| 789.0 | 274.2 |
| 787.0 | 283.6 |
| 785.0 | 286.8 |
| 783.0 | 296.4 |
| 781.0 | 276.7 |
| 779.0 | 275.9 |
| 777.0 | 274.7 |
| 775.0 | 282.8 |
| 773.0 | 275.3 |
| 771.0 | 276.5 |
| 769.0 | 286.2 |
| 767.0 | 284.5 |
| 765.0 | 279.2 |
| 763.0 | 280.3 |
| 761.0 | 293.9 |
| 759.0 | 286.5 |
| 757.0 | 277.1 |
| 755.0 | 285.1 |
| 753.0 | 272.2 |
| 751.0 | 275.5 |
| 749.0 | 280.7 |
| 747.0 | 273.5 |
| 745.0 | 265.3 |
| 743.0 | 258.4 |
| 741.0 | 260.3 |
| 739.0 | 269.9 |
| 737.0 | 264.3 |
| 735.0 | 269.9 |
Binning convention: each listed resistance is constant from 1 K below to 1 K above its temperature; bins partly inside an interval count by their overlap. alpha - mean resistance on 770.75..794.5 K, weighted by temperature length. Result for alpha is 281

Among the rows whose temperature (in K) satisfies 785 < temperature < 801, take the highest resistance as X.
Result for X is 297.9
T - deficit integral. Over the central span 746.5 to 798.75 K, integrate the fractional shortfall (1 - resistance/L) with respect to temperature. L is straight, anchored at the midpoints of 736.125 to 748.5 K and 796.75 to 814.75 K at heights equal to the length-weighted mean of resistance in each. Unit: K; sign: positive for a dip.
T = -1.97 K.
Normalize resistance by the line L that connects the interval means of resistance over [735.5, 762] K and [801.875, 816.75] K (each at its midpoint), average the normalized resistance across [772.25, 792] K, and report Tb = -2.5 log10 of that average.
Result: -0.02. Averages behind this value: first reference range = 274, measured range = 280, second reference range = 276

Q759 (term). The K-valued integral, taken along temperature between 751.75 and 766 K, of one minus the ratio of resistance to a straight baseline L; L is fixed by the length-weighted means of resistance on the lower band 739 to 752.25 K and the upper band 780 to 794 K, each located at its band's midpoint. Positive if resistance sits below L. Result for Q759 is -0.4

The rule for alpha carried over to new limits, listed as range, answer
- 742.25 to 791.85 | 279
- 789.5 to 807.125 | 281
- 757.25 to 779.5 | 281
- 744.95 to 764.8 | 280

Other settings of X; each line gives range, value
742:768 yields 293.9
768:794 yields 296.4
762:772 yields 286.2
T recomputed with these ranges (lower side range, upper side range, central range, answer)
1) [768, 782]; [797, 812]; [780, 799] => -0.4 K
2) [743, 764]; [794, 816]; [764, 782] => -0.1 K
